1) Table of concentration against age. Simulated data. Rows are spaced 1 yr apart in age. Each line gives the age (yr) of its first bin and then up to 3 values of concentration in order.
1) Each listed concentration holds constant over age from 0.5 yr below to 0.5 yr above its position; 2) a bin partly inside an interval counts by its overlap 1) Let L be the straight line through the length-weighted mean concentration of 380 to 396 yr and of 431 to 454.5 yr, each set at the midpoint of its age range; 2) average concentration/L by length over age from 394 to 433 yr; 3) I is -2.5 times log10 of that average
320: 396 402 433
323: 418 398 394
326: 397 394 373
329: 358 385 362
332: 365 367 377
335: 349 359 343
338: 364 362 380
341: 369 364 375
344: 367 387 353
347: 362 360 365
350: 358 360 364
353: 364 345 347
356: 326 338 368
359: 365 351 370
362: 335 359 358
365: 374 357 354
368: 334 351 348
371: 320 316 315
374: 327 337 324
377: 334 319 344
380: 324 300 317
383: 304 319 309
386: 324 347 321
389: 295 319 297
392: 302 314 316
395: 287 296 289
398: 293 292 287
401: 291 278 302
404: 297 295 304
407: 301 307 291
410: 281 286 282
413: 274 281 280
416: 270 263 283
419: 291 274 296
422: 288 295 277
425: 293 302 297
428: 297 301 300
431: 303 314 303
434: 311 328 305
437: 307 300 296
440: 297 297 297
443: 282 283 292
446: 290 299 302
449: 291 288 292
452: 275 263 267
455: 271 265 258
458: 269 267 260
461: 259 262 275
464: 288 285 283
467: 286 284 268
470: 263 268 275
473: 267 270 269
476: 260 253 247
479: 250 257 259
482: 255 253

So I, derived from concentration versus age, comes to 0.05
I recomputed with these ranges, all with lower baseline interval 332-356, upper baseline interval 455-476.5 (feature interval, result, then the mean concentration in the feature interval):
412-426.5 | 0.08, 283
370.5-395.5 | 0.05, 317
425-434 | -0.02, 302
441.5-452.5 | -0.02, 290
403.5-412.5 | 0.07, 294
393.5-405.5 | 0.09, 294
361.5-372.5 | 0.00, 346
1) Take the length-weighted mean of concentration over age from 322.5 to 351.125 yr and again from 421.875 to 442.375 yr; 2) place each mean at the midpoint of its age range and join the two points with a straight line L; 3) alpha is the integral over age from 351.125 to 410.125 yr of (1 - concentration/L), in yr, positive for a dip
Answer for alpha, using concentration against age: 2.8 yr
